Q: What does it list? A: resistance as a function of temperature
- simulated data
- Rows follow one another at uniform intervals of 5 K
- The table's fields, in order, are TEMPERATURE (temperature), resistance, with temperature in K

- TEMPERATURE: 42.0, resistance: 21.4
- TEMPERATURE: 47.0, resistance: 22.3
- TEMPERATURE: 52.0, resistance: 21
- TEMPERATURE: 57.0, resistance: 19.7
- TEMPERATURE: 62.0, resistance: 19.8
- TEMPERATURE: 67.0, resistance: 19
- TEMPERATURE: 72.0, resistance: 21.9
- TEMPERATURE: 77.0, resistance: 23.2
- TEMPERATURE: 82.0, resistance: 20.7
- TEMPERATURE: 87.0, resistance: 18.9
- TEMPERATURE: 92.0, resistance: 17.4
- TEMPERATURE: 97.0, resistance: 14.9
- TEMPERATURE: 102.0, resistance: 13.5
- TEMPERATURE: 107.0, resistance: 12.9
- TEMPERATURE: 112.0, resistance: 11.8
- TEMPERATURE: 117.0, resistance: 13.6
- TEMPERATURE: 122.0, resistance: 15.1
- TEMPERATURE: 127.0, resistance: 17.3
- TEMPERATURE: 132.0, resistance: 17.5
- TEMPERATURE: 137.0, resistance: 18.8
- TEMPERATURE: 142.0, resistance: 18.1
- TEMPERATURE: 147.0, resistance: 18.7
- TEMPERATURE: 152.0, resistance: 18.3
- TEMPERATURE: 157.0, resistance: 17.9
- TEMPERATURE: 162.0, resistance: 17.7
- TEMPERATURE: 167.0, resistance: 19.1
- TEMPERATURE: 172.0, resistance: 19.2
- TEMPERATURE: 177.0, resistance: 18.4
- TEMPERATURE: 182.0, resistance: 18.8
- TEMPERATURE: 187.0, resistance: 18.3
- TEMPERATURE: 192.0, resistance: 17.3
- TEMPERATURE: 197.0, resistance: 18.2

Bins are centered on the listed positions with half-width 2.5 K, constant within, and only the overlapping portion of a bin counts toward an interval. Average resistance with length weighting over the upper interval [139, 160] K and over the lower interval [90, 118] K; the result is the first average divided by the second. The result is 1.31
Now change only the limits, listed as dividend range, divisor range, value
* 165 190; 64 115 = 1.08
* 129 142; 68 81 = 0.83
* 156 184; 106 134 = 1.26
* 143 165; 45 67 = 0.89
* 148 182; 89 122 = 1.30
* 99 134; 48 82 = 0.70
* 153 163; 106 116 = 1.44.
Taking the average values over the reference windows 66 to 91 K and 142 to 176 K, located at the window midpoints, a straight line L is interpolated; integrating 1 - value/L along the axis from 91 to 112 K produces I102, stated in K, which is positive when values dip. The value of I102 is 6.2 K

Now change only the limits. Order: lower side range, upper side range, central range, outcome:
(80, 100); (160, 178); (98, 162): 7.3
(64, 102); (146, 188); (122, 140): 1.2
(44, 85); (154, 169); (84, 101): 2.8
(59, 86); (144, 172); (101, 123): 7.2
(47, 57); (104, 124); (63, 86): -3.6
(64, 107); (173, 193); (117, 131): 1.9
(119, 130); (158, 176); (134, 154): -1.4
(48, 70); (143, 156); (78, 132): 9.4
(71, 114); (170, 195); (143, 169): -0.4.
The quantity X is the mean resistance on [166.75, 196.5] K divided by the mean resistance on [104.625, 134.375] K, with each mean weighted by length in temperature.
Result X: 1.3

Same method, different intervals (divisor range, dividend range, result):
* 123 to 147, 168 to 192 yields 1.04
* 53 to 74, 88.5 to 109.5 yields 0.74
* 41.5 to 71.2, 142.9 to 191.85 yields 0.90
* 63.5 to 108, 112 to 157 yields 0.93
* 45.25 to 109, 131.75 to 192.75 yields 0.97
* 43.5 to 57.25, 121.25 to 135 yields 0.80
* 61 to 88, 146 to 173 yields 0.89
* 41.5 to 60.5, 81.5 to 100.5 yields 0.83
